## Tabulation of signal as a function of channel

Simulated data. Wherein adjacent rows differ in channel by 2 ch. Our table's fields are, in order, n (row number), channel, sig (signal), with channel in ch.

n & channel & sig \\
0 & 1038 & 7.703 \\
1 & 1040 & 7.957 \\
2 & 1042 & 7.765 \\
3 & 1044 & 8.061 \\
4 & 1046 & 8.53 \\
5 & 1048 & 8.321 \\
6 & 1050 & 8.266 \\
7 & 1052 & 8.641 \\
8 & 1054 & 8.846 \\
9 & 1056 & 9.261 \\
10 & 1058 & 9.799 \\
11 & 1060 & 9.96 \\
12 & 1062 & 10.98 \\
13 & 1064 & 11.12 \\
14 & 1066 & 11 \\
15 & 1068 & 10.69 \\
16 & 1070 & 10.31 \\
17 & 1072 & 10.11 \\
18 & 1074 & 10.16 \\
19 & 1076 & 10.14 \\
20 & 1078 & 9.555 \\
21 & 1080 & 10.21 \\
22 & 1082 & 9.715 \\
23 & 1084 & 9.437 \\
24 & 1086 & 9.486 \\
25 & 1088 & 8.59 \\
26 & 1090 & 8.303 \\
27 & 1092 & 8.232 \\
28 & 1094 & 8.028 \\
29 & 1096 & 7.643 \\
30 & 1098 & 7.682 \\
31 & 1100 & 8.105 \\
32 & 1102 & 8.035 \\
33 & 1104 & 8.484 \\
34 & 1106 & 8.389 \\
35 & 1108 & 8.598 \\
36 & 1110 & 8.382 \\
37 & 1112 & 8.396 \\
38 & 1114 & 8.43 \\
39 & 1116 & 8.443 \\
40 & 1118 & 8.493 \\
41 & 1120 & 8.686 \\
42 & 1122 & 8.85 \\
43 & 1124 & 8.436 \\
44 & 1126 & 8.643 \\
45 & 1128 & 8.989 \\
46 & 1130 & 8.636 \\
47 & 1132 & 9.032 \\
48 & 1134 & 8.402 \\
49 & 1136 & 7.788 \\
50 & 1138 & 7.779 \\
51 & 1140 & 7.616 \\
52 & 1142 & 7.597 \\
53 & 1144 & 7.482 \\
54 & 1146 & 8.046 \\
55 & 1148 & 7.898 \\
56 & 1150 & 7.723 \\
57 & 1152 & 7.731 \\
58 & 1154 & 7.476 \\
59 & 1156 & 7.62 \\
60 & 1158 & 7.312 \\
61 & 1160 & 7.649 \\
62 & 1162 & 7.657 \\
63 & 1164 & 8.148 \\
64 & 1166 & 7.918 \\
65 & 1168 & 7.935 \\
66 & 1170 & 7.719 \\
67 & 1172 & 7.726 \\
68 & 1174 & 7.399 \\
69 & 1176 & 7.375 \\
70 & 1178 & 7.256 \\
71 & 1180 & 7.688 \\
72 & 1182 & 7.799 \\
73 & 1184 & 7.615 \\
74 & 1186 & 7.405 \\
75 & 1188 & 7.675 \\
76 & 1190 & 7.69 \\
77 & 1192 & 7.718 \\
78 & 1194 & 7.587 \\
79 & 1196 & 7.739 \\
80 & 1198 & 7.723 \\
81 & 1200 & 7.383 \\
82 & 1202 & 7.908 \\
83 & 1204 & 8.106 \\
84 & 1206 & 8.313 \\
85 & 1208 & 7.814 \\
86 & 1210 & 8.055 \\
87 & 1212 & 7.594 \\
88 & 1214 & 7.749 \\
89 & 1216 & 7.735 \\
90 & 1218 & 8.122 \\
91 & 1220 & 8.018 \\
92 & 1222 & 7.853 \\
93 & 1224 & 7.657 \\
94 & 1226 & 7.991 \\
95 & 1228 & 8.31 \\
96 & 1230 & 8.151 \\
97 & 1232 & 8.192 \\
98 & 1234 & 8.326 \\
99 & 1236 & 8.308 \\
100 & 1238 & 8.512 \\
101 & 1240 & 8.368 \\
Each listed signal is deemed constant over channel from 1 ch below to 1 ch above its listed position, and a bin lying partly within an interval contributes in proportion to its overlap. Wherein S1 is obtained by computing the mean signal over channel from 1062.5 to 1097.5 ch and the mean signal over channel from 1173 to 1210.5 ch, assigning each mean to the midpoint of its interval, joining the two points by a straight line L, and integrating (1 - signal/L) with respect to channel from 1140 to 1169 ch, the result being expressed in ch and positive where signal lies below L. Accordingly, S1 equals 2.06 ch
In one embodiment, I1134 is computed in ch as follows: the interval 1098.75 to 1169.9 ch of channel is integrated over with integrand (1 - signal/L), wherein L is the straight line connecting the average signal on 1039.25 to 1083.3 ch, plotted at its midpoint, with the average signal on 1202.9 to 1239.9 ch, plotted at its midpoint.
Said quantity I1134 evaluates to 5.8 ch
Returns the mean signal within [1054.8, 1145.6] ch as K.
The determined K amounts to 8.93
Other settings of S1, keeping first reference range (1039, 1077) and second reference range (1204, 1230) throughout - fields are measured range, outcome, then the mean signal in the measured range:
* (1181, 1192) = 0.8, 7.64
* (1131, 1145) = 1.2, 7.96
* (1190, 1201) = 0.7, 7.64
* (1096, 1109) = 1.3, 8.17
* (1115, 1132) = 0.3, 8.67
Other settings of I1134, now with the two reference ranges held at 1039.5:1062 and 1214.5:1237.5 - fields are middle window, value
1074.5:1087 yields -1.6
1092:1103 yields 0.9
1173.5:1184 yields 0.9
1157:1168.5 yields 0.8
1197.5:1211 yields 0.4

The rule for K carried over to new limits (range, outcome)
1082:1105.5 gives 8.42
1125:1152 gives 8.11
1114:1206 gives 7.91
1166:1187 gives 7.61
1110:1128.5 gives 8.57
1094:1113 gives 8.18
